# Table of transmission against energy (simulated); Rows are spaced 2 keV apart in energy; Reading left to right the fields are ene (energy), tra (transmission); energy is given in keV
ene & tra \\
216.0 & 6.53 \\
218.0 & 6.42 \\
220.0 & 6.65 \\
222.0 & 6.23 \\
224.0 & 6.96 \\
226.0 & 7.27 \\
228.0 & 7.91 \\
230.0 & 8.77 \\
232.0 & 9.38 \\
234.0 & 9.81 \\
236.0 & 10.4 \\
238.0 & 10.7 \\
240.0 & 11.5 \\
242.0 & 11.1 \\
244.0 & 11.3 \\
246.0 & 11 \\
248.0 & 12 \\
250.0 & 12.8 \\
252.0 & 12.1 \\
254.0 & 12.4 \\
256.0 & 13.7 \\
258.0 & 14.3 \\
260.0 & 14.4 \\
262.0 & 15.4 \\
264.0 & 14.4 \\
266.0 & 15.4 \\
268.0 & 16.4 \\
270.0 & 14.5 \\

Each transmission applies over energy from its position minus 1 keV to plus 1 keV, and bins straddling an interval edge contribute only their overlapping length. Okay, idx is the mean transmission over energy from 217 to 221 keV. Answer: 6.54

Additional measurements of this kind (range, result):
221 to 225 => 6.6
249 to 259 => 13.1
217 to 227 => 6.71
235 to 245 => 11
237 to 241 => 11.1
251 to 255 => 12.2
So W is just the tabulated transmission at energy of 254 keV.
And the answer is 12.4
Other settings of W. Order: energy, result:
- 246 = 11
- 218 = 6.42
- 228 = 7.91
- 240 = 11.5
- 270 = 14.5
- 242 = 11.1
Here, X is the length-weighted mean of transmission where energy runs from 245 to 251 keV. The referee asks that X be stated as 11.9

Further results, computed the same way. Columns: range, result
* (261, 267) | 15.1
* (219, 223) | 6.44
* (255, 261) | 14.1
